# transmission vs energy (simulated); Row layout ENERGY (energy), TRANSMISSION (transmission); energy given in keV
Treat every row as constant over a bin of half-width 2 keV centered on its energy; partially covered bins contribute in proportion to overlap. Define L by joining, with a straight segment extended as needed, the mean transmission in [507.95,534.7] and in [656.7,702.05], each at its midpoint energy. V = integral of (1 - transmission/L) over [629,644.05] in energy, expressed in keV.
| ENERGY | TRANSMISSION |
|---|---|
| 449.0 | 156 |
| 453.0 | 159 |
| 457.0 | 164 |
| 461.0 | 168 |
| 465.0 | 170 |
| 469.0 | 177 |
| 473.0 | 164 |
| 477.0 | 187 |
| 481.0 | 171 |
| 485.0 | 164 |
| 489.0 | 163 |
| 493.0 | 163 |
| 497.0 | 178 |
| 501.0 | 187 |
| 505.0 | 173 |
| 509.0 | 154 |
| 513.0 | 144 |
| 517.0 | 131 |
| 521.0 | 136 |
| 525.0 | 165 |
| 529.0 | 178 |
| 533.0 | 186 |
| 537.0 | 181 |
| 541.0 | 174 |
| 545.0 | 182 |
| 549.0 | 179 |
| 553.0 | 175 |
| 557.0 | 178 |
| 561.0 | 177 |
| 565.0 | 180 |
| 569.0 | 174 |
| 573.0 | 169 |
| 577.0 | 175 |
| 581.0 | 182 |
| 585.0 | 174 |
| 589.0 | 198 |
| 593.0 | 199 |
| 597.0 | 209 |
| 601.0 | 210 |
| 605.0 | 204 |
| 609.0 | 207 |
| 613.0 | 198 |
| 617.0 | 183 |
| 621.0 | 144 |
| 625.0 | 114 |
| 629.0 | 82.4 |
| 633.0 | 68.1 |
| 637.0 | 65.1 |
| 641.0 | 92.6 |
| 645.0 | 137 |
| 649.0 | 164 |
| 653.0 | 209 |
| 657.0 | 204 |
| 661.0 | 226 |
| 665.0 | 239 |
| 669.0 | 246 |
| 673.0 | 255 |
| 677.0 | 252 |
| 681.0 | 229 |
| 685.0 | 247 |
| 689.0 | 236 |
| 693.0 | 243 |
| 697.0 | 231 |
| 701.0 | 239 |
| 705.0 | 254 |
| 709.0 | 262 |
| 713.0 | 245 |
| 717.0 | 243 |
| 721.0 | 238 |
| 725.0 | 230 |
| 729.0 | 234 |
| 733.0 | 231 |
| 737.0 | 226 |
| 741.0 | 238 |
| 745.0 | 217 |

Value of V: 9.5 keV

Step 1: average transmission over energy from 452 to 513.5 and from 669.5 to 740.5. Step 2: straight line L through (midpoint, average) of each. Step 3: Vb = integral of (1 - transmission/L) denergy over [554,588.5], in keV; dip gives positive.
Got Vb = 3.6 keV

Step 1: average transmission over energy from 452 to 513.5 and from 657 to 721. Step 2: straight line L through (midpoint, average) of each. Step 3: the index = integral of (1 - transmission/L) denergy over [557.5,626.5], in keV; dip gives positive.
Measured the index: 8.1 keV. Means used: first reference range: 169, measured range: 183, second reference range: 242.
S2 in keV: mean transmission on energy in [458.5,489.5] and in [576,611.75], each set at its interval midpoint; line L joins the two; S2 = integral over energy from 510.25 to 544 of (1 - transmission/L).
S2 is 3.7 keV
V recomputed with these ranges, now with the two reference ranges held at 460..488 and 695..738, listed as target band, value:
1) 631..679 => 9.4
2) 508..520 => 2.7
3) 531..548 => 0.8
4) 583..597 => 0.8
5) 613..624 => 2.4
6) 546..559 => 1.1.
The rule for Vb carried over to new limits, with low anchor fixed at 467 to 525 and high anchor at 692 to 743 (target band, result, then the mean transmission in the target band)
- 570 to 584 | 1.2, 175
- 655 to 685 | -1.8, 237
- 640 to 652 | 4.1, 141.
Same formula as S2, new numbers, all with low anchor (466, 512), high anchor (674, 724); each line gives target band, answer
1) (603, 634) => 8.9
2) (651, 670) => 0.5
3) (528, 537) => 0.2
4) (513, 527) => 2.9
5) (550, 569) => 1.7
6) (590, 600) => 0.2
